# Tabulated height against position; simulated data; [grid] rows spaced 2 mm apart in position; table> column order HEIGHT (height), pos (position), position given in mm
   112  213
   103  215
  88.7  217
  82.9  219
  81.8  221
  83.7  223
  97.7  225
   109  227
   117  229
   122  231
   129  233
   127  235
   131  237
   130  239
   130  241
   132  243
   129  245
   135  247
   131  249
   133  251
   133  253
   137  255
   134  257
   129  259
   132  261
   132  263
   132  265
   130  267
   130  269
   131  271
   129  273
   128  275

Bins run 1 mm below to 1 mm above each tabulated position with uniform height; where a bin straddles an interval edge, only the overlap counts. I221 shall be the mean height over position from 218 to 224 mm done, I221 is 82.8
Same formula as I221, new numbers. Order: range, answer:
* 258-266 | 131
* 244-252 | 132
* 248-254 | 132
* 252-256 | 135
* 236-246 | 130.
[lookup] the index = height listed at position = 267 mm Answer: 130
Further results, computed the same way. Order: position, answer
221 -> 81.8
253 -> 133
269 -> 130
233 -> 129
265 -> 132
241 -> 130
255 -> 137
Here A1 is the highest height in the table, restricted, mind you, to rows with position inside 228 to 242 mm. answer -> 131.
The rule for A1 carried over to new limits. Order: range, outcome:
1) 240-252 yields 135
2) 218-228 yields 109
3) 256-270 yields 134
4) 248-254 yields 133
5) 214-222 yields 103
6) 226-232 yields 122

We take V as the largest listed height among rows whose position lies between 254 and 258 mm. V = 137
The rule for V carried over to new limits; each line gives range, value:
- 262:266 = 132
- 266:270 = 130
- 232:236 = 129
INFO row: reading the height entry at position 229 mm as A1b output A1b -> 117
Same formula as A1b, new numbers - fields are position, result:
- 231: 122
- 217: 88.7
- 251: 133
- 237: 131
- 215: 103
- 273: 129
